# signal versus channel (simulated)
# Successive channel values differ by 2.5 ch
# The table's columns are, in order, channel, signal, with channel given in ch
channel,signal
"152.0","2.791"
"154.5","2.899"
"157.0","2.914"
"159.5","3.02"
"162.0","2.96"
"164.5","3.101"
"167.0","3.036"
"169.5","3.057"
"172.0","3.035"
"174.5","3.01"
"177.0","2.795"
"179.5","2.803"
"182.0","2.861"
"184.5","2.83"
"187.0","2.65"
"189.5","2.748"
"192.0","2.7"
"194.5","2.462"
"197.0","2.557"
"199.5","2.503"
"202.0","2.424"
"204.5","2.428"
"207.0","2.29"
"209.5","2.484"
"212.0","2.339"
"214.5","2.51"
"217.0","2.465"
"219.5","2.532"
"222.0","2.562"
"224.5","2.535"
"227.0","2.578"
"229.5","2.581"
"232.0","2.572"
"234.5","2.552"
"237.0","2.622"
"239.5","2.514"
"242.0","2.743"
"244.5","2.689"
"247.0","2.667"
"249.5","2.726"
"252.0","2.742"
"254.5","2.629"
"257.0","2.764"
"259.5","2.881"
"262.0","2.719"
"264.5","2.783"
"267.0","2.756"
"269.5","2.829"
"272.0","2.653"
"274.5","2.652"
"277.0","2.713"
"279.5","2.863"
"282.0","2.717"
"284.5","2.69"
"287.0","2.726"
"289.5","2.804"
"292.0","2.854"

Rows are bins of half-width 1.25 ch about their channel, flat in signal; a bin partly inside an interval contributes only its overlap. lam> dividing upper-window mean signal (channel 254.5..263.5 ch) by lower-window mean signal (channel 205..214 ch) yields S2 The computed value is 1.16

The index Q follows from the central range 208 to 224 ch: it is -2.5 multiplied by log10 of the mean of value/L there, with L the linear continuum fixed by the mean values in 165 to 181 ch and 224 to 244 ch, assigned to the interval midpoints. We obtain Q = 0.09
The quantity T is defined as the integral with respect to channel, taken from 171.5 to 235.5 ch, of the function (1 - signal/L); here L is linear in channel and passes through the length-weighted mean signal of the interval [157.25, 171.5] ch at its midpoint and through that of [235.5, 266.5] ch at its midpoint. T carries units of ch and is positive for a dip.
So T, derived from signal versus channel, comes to 6.2 ch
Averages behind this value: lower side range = 3.03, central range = 2.6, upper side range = 2.71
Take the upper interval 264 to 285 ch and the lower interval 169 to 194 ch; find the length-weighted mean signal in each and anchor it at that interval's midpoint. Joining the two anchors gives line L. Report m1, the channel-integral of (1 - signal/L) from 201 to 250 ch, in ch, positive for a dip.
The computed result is 4.4 ch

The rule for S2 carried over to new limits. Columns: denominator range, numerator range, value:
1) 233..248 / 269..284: 1.04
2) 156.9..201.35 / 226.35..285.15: 0.95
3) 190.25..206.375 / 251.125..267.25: 1.10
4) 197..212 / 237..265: 1.11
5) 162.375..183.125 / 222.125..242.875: 0.87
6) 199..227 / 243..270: 1.11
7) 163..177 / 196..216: 0.81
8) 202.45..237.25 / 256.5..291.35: 1.10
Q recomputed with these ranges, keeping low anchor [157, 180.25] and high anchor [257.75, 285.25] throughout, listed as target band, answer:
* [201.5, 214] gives 0.20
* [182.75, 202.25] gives 0.12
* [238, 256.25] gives 0.05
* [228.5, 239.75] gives 0.11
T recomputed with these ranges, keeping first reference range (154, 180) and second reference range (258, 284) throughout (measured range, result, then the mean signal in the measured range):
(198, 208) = 1.7 ch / 2.42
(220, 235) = 1.5 ch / 2.56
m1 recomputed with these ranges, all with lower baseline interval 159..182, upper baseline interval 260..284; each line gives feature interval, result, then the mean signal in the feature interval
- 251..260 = 0.1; 2.74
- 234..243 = 0.7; 2.61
